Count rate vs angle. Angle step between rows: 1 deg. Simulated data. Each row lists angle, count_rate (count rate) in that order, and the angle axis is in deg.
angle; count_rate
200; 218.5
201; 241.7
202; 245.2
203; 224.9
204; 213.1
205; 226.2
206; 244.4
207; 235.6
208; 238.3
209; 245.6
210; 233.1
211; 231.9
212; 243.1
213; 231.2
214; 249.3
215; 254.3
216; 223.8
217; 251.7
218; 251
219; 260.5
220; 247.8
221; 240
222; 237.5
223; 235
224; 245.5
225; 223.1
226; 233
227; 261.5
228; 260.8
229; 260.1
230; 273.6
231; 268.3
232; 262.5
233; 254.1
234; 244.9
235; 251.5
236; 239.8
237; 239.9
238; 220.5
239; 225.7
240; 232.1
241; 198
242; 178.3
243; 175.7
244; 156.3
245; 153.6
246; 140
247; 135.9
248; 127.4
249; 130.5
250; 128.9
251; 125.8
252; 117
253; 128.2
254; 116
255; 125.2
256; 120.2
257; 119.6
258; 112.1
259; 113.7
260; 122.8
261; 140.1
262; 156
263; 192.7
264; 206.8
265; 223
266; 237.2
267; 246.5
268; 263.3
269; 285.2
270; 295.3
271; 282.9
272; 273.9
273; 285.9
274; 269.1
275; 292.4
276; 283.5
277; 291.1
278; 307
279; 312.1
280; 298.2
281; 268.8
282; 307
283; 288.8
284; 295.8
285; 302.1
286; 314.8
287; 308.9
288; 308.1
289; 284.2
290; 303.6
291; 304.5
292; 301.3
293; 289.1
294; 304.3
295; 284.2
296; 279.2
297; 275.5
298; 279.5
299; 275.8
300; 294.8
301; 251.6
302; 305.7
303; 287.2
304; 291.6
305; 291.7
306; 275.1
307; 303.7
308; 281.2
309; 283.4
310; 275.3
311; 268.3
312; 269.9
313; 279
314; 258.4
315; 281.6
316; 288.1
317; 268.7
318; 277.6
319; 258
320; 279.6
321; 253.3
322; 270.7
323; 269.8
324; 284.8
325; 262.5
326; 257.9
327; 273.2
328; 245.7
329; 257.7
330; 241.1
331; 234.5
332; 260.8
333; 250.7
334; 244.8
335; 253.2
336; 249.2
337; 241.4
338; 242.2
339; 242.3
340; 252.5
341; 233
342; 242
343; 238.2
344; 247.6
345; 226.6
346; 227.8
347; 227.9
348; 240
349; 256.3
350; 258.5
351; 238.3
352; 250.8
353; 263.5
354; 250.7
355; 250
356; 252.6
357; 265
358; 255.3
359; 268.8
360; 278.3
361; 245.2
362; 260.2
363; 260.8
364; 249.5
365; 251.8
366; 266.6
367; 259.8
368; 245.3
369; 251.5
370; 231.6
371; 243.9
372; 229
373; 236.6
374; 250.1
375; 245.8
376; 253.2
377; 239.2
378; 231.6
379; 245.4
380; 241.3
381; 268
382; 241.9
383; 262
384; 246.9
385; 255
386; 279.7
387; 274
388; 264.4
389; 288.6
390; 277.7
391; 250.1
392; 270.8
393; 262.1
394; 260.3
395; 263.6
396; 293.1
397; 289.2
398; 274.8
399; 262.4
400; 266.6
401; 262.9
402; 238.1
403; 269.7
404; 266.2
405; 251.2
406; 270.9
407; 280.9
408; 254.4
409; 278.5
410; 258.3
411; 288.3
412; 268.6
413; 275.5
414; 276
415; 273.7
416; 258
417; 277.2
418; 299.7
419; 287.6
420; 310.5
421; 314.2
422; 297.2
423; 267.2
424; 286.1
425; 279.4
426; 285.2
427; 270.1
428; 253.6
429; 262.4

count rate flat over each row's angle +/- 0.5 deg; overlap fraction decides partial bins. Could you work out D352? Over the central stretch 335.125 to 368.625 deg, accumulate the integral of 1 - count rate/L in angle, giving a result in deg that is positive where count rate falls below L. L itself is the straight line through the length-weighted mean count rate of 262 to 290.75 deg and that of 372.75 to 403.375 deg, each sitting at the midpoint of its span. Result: 2.0 deg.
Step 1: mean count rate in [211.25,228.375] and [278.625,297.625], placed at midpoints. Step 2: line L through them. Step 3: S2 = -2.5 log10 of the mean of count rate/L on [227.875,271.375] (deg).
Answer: 0.35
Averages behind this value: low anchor 244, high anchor 296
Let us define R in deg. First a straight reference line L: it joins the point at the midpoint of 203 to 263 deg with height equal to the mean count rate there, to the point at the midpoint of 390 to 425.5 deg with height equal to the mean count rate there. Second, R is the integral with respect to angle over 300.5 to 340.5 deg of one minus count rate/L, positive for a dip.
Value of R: -4.7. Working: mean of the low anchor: 204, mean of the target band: 267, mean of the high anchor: 274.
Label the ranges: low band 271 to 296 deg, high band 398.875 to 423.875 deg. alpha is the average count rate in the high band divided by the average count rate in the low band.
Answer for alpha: 0.9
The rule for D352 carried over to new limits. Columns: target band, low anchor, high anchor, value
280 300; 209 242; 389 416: -3.3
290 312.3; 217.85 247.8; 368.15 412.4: -4.2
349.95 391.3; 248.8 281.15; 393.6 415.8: 0.0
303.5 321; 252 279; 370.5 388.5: -3.9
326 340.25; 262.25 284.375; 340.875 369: 0.4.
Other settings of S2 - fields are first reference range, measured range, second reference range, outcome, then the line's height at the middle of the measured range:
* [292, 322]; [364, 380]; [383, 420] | 0.117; 273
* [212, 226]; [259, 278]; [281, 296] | 0.179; 282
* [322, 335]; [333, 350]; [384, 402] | 0.075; 260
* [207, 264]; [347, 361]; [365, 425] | -0.025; 249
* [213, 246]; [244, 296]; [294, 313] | 0.155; 260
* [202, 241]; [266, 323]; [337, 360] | -0.162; 245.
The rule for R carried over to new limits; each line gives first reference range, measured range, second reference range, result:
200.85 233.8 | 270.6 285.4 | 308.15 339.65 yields -2.11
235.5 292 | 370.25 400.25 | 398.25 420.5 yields 0.53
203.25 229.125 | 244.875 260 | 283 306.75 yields 7.94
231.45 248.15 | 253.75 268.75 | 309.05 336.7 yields 3.48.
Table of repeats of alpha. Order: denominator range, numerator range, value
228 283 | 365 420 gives 1.24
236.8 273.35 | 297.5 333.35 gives 1.50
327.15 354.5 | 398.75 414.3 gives 1.09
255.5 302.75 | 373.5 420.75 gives 1.03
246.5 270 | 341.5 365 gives 1.54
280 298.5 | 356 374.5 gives 0.86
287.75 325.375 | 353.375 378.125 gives 0.89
